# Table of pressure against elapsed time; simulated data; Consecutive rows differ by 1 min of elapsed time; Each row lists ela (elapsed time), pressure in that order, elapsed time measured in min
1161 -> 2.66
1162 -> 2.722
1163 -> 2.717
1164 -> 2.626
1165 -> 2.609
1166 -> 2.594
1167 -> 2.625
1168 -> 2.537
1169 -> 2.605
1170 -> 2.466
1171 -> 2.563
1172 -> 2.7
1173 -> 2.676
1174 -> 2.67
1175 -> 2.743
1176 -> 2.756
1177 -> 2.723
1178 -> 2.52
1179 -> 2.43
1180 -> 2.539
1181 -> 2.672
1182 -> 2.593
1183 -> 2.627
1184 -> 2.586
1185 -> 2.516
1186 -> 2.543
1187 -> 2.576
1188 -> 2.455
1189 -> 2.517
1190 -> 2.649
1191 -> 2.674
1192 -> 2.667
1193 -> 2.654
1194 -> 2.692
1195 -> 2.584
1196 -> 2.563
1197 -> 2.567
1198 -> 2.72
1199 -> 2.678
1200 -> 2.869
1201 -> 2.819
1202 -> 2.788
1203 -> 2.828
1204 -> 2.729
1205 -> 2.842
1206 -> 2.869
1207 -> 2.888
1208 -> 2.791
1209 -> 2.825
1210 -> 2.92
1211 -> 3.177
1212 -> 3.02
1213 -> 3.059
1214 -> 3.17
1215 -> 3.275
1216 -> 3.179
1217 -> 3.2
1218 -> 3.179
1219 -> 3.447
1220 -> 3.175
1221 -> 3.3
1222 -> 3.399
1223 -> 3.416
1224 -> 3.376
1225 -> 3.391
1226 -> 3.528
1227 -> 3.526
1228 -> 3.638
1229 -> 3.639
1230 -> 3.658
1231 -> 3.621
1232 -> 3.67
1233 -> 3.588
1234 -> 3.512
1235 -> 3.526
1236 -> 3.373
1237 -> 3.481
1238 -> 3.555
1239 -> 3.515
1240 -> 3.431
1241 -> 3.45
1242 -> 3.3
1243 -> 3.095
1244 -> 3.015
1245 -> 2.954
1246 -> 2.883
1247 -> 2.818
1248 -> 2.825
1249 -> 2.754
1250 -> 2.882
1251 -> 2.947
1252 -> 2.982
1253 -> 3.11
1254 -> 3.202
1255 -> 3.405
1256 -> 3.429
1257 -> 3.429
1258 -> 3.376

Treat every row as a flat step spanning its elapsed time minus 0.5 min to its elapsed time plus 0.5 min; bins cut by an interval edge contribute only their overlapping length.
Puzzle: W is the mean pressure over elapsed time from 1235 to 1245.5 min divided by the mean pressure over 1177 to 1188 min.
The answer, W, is 1.3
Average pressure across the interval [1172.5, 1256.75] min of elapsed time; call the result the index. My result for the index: 3.01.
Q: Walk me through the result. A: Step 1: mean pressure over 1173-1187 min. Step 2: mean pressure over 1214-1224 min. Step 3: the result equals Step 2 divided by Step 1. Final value 1.26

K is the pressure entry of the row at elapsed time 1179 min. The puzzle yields 2.43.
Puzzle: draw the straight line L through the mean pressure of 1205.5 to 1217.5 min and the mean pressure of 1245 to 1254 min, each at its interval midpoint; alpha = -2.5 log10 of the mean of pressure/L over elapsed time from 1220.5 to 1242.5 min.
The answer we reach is -0.18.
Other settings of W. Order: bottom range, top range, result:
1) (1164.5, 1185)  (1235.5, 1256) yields 1.21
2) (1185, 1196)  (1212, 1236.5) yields 1.31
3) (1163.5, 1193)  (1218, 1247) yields 1.30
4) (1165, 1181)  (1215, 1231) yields 1.30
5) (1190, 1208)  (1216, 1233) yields 1.26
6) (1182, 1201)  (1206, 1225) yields 1.20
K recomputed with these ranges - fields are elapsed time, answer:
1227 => 3.526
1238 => 3.555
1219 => 3.447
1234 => 3.512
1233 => 3.588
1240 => 3.431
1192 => 2.667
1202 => 2.788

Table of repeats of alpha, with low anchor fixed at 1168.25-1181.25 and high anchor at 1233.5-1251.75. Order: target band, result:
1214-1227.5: -0.11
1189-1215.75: 0.01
